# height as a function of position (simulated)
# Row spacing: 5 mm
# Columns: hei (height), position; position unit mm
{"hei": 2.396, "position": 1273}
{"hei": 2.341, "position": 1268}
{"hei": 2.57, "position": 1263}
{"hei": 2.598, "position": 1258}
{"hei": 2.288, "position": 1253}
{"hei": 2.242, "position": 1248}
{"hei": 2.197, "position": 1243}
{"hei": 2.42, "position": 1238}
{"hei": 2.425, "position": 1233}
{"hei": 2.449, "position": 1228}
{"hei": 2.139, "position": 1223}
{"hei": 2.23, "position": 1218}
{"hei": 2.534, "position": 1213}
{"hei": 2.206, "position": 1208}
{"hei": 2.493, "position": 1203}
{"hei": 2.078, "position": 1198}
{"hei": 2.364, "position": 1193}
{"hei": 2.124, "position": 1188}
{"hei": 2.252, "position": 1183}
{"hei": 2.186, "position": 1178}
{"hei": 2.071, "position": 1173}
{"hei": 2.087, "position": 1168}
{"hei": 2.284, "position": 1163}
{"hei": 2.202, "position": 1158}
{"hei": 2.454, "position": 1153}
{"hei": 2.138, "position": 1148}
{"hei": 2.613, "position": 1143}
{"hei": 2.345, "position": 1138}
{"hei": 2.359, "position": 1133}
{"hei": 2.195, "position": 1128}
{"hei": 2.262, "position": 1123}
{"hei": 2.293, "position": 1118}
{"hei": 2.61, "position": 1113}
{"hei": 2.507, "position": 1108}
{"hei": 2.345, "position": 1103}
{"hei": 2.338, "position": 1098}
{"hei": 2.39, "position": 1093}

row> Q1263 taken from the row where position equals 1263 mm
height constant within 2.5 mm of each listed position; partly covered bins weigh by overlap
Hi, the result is 2.57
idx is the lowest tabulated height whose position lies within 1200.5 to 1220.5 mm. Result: 2.206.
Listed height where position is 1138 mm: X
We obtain 2.345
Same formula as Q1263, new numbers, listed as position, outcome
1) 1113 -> 2.61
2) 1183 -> 2.252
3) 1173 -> 2.071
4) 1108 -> 2.507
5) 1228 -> 2.449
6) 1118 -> 2.293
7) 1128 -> 2.195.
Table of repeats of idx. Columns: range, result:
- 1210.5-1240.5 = 2.139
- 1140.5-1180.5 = 2.071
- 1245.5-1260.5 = 2.242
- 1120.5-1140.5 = 2.195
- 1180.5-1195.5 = 2.124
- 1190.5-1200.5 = 2.078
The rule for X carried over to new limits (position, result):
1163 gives 2.284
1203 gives 2.493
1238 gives 2.42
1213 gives 2.534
